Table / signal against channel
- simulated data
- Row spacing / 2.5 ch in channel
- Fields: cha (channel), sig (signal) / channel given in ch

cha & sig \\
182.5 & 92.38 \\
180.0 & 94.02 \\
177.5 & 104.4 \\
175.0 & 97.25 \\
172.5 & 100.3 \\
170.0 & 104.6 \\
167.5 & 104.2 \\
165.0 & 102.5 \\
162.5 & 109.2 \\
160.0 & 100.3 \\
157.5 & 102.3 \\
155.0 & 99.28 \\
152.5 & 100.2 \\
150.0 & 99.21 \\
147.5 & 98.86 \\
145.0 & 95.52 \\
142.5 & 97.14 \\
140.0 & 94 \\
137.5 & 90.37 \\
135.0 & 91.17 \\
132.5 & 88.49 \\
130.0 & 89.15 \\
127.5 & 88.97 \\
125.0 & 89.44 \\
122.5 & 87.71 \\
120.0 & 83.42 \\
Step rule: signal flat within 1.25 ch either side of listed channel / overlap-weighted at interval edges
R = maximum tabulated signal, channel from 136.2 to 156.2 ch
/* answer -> 100.2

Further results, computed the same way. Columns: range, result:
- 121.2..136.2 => 91.17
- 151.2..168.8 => 109.2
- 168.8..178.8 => 104.6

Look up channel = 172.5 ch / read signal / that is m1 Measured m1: 100.3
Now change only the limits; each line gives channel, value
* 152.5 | 100.2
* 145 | 95.52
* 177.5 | 104.4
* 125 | 89.44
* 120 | 83.42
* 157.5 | 102.3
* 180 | 94.02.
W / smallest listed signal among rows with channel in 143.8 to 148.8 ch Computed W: 95.52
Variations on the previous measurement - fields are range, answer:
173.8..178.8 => 97.25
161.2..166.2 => 102.5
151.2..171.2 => 99.28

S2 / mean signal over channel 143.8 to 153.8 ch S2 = 98.5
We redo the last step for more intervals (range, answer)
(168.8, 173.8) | 102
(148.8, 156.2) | 99.6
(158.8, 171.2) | 104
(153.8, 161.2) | 101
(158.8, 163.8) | 105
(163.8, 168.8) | 103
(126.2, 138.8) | 89.6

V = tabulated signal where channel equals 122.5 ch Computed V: 87.71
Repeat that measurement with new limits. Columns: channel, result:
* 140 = 94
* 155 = 99.28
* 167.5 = 104.2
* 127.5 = 88.97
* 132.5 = 88.49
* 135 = 91.17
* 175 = 97.25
